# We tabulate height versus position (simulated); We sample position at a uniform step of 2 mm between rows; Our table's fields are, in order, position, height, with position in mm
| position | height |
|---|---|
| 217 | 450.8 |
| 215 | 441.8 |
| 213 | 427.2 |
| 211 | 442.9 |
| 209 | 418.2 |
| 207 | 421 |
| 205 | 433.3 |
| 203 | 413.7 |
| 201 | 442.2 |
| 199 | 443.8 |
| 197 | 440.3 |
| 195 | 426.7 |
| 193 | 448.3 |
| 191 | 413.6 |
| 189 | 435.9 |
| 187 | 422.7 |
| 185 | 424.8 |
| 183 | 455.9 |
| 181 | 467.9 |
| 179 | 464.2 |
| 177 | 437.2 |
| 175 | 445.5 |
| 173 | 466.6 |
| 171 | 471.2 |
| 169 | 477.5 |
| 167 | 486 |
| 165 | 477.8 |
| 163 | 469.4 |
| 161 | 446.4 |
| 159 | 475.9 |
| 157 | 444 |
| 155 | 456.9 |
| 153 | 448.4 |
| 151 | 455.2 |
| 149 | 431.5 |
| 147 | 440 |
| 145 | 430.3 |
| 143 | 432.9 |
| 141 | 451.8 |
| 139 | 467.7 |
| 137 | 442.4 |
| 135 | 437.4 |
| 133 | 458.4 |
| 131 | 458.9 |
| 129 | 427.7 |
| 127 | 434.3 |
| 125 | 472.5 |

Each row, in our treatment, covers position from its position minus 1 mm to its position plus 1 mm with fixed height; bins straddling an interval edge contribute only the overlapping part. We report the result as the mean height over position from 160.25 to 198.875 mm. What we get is 451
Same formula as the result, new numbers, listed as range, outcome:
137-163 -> 449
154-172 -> 467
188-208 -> 432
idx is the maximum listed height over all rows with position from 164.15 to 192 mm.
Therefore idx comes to 486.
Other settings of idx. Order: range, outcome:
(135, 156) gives 467.7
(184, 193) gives 448.3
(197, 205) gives 443.8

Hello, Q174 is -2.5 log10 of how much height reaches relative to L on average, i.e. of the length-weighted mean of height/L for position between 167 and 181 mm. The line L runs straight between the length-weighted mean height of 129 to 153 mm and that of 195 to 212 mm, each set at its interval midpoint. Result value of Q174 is -0.06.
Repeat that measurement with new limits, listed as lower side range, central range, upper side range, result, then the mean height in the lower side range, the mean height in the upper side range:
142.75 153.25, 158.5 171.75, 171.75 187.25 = -0.06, 440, 450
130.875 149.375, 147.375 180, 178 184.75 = -0.02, 445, 458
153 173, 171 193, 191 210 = 0.01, 466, 431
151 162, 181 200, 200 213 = 0.00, 454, 428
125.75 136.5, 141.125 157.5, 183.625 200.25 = -0.01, 444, 433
